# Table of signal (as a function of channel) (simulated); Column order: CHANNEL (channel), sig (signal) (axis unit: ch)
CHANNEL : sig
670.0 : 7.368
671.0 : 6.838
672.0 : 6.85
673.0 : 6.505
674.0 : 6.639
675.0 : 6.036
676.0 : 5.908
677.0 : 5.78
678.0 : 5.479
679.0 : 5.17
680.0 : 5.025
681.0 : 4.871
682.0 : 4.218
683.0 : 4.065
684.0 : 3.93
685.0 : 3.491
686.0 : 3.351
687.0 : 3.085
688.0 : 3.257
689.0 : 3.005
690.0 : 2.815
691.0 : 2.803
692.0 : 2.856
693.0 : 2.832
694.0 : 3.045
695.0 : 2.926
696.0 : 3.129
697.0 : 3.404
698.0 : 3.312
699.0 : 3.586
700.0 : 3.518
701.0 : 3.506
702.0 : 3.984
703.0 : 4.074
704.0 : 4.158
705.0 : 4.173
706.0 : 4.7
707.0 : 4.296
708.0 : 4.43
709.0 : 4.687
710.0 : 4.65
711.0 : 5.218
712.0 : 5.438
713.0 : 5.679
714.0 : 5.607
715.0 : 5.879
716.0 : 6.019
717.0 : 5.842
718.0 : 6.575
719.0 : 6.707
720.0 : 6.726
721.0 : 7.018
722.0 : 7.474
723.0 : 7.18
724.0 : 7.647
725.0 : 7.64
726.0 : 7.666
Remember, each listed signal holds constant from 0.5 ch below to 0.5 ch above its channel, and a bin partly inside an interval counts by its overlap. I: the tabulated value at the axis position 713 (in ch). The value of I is 5.679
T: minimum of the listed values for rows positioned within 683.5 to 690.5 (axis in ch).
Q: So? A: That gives 2.815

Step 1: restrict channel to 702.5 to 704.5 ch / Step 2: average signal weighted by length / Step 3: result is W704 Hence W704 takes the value 4.12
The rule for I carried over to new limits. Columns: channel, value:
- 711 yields 5.218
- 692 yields 2.856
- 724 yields 7.647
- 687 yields 3.085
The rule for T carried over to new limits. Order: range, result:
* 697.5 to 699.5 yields 3.312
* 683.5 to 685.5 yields 3.491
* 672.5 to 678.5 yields 5.479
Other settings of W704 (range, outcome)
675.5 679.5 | 5.58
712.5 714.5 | 5.64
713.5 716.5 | 5.84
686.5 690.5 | 3.04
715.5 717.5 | 5.93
